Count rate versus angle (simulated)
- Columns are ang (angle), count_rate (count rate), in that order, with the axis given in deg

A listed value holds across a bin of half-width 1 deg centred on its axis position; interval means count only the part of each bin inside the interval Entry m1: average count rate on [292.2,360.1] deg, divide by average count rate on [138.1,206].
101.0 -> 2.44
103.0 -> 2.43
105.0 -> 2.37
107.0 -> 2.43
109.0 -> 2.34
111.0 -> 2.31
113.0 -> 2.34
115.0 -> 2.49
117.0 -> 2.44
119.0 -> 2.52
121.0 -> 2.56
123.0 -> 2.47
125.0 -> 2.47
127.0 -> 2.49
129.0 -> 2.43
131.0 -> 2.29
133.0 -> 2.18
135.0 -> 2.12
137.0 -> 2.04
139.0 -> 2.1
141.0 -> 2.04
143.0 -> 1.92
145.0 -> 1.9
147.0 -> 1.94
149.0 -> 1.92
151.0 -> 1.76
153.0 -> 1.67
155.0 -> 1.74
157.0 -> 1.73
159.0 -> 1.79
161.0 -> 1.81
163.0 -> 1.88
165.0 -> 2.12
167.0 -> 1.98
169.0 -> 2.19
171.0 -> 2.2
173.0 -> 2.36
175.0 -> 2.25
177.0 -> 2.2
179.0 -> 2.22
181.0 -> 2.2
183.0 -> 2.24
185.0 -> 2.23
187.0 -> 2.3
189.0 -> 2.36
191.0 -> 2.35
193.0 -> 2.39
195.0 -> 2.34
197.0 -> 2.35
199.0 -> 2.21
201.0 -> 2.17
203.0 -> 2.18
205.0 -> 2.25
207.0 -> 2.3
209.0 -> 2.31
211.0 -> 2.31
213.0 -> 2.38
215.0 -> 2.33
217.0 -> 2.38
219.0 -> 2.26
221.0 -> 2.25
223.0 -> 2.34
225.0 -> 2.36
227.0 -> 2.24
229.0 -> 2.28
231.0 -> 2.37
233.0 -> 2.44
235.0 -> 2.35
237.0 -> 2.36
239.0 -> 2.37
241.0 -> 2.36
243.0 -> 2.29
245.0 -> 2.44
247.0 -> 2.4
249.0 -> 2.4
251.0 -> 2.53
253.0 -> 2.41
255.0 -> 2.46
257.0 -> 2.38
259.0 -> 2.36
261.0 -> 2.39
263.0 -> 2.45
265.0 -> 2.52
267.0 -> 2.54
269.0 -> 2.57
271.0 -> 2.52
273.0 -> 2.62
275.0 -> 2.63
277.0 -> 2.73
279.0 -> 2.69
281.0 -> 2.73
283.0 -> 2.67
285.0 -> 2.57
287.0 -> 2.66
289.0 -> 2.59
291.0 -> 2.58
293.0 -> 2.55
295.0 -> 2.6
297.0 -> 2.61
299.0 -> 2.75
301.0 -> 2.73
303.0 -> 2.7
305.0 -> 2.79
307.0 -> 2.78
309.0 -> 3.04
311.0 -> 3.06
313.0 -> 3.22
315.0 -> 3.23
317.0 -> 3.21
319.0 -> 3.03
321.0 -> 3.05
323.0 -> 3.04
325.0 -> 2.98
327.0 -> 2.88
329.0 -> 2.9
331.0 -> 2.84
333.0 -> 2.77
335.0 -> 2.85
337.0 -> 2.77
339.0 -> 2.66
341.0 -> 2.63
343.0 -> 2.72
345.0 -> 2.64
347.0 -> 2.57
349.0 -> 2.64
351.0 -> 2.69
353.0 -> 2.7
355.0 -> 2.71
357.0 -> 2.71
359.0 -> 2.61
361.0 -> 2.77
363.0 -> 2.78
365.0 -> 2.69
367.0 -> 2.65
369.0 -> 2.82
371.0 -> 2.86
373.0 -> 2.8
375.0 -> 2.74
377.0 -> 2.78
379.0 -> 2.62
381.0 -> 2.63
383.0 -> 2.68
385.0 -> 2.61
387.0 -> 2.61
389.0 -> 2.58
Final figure 1.3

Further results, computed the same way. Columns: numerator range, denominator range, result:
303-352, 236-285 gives 1.15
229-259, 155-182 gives 1.16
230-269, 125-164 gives 1.21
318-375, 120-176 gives 1.33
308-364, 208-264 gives 1.20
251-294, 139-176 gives 1.30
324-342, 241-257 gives 1.16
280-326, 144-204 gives 1.35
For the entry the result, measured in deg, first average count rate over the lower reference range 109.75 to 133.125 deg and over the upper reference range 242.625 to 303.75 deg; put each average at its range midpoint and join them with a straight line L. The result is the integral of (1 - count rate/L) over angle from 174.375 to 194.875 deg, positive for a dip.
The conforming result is 1.7 deg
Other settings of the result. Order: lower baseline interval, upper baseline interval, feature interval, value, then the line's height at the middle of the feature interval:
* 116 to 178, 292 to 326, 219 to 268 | 3.8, 2.58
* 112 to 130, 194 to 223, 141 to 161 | 4.8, 2.41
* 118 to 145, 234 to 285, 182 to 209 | 1.1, 2.38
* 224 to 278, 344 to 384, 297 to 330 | -4.7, 2.58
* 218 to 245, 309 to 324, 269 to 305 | 2.5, 2.84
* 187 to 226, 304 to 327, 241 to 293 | 3.6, 2.71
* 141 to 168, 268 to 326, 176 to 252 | -2.4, 2.25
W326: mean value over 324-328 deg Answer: 2.93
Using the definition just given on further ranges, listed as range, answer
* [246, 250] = 2.4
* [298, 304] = 2.73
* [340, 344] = 2.67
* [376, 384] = 2.68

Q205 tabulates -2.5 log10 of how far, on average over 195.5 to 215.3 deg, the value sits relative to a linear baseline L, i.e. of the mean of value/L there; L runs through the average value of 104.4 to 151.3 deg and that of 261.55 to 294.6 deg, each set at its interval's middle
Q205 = 0.07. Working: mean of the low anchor 2.25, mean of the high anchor 2.6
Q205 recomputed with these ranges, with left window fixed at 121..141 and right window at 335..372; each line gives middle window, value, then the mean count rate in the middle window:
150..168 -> 0.267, 1.83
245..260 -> 0.042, 2.42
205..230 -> 0.065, 2.31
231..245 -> 0.054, 2.37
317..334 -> -0.116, 2.95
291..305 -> -0.024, 2.66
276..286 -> -0.045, 2.68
